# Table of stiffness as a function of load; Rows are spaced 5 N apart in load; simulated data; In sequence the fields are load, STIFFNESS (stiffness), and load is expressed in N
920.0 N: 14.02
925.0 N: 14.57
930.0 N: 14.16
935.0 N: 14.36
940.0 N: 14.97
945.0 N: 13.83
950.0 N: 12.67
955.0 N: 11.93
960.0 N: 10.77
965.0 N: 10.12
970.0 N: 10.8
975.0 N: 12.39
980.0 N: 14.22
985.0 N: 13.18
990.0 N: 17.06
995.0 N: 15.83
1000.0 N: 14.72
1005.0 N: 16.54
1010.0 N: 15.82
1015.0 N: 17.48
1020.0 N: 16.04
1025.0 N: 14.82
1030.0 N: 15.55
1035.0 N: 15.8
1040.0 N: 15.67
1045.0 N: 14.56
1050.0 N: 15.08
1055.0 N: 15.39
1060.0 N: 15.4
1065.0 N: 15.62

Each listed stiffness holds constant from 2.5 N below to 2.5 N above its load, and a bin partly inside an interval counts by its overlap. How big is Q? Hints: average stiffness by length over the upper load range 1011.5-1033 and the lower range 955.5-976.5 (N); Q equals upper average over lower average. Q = 1.45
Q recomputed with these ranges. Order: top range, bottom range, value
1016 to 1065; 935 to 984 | 1.23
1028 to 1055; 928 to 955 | 1.11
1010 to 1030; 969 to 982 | 1.27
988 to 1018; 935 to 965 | 1.27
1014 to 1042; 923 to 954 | 1.13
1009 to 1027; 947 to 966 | 1.39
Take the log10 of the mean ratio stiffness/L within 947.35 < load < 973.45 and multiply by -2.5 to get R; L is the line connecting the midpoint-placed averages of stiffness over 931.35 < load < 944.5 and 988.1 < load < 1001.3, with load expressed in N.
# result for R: 0.31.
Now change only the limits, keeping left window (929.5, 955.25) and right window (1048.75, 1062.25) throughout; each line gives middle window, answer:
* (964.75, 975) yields 0.272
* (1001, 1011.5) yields -0.097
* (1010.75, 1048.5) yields -0.053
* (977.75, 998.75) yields -0.049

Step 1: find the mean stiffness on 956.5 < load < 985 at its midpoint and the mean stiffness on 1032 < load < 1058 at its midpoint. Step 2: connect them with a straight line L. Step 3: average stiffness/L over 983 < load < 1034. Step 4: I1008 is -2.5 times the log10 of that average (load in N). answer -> -0.16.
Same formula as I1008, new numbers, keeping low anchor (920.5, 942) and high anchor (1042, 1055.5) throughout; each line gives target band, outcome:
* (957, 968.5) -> 0.354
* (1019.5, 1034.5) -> -0.040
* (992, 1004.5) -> -0.057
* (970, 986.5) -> 0.140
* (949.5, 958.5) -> 0.205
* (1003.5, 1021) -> -0.117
